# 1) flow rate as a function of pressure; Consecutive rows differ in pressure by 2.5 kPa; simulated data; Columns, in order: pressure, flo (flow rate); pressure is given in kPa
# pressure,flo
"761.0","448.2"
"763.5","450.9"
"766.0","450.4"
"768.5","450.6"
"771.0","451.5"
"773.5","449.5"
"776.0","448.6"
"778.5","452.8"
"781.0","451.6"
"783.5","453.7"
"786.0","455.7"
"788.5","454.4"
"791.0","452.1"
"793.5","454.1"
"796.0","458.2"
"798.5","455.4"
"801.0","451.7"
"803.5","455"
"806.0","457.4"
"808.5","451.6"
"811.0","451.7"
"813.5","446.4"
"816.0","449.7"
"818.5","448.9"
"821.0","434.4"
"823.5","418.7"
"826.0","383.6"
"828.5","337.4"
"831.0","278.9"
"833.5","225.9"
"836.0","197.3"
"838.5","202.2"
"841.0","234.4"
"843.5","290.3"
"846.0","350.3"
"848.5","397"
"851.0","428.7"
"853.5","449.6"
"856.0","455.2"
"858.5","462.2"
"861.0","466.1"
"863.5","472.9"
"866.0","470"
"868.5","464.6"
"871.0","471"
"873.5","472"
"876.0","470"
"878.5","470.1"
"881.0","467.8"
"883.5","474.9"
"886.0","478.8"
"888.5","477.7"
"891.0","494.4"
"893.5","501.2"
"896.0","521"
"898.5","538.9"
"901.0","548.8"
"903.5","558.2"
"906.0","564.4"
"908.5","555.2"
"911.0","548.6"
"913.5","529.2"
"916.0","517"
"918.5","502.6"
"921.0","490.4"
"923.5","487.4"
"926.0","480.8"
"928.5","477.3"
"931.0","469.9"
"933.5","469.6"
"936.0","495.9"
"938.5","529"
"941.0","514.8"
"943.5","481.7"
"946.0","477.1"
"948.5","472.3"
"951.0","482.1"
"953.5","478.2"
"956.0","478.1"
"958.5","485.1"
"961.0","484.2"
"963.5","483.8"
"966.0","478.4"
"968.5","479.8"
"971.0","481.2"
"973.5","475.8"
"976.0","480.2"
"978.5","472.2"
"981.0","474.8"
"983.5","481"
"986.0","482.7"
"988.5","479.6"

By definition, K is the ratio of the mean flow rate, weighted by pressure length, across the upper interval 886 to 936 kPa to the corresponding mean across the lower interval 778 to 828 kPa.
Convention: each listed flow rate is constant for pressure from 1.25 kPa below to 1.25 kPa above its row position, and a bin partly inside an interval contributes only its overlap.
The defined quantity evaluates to 1.15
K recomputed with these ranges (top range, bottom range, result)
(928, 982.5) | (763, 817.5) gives 1.07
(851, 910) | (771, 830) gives 1.11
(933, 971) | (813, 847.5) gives 1.46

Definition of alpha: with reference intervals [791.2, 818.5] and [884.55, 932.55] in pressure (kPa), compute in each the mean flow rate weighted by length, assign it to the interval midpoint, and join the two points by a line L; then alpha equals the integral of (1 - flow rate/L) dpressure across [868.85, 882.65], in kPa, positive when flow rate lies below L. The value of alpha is 0.7 kPa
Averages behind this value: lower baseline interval 453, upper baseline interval 512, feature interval 470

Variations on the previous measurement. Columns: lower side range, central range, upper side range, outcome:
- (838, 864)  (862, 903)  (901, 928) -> -3.15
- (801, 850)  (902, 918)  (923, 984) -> -3.63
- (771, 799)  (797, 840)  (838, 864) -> 3.72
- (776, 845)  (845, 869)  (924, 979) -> -0.90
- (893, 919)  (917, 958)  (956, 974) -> 1.63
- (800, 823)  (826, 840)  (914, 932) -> 6.02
